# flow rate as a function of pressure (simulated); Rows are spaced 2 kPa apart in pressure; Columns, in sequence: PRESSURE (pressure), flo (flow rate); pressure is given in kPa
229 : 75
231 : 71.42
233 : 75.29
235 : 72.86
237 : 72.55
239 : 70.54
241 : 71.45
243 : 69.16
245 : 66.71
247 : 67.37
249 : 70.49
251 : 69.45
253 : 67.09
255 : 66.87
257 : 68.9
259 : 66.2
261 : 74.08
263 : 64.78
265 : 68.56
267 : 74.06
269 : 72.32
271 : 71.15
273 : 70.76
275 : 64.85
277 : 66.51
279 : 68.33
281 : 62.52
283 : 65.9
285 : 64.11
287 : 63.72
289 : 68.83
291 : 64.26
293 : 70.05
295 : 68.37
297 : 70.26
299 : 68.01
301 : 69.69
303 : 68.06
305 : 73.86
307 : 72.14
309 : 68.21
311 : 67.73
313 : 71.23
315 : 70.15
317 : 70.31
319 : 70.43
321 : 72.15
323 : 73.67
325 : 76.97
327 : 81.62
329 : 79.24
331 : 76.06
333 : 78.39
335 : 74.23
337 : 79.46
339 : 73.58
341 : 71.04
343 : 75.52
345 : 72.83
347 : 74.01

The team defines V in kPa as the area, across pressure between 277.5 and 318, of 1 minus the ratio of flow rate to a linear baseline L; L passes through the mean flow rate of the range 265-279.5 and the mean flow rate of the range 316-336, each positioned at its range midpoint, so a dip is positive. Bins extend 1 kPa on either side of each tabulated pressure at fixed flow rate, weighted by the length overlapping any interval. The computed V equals 2.29 kPa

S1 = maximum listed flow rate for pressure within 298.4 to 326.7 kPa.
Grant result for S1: 76.97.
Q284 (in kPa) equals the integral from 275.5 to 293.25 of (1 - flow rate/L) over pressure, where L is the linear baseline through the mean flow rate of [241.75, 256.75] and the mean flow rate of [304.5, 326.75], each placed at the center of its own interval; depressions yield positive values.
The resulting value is 1.1 kPa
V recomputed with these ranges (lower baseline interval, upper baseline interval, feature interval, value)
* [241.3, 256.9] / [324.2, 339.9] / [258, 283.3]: 0.8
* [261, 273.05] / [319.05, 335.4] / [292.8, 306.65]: 0.7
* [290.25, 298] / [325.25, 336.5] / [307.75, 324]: 0.8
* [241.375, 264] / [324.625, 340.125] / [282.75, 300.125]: 1.3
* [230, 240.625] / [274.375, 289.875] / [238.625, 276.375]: 0.0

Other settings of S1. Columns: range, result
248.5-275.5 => 74.08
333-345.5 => 79.46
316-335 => 81.62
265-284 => 74.06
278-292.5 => 68.83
